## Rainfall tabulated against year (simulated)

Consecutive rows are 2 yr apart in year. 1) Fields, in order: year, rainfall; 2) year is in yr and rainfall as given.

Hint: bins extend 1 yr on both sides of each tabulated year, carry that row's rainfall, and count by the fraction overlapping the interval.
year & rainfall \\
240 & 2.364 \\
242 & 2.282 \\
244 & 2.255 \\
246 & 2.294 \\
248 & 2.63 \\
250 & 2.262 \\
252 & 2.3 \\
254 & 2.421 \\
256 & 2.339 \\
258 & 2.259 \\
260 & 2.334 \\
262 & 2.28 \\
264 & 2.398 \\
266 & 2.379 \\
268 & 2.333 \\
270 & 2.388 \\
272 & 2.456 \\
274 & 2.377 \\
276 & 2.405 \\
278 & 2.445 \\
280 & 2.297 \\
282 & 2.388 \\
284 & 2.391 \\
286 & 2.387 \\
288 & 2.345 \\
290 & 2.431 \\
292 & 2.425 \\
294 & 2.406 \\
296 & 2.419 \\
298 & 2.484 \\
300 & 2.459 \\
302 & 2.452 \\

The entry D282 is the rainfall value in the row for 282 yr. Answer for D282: 2.388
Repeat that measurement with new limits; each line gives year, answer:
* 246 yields 2.294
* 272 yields 2.456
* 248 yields 2.63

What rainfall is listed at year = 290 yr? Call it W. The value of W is 2.431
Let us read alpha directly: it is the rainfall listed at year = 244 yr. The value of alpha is 2.255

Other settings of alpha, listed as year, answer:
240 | 2.364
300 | 2.459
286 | 2.387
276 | 2.405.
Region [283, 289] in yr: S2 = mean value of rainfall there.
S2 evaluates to 2.37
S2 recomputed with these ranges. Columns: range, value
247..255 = 2.4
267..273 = 2.39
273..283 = 2.38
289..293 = 2.43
